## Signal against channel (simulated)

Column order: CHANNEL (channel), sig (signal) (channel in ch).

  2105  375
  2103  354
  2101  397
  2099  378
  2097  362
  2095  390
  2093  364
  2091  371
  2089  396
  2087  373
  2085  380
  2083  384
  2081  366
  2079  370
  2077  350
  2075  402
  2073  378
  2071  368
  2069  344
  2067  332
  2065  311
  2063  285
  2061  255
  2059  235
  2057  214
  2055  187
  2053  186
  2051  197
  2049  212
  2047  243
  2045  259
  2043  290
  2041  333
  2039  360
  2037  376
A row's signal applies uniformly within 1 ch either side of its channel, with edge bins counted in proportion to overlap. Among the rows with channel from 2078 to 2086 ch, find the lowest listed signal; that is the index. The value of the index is 366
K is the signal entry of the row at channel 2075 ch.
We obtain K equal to 402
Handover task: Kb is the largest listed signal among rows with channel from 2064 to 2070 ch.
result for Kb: 344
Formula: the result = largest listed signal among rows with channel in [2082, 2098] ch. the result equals 396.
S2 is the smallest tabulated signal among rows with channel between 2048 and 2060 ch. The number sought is 186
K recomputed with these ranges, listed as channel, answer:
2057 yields 214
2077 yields 350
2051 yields 197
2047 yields 243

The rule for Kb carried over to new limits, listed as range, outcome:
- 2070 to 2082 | 402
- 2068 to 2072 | 368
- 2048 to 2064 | 285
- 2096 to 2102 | 397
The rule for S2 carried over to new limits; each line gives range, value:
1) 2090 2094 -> 364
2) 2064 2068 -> 311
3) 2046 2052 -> 197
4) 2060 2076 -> 255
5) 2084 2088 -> 373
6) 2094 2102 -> 362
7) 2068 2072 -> 344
